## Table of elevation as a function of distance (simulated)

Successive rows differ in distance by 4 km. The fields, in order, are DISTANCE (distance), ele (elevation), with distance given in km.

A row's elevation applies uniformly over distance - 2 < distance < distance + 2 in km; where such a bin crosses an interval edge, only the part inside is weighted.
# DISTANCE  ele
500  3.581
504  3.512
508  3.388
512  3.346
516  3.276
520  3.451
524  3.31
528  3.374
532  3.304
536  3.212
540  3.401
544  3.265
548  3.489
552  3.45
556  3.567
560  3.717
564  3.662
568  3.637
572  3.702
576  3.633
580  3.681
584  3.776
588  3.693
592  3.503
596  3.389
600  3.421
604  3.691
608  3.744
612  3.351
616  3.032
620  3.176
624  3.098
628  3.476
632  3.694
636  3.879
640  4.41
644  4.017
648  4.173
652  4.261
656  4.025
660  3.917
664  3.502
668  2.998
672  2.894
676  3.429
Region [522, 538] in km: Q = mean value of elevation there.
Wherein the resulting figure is 3.3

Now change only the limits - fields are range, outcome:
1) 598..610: 3.62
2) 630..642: 3.99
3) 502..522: 3.39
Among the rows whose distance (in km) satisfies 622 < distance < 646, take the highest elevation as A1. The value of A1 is 4.41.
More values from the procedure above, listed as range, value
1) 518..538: 3.451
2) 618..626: 3.176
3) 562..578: 3.702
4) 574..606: 3.776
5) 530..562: 3.717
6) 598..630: 3.744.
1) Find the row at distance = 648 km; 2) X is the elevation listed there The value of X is 4.173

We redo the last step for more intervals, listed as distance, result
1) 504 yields 3.512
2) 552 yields 3.45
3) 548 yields 3.489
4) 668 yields 2.998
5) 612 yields 3.351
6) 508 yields 3.388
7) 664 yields 3.502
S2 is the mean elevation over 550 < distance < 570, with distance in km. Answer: 3.61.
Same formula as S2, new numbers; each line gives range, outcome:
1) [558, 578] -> 3.67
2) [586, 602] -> 3.5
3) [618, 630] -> 3.25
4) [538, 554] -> 3.4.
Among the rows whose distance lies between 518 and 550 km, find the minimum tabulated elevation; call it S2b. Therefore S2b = 3.212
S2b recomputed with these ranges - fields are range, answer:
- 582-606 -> 3.389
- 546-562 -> 3.45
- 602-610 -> 3.691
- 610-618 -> 3.032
